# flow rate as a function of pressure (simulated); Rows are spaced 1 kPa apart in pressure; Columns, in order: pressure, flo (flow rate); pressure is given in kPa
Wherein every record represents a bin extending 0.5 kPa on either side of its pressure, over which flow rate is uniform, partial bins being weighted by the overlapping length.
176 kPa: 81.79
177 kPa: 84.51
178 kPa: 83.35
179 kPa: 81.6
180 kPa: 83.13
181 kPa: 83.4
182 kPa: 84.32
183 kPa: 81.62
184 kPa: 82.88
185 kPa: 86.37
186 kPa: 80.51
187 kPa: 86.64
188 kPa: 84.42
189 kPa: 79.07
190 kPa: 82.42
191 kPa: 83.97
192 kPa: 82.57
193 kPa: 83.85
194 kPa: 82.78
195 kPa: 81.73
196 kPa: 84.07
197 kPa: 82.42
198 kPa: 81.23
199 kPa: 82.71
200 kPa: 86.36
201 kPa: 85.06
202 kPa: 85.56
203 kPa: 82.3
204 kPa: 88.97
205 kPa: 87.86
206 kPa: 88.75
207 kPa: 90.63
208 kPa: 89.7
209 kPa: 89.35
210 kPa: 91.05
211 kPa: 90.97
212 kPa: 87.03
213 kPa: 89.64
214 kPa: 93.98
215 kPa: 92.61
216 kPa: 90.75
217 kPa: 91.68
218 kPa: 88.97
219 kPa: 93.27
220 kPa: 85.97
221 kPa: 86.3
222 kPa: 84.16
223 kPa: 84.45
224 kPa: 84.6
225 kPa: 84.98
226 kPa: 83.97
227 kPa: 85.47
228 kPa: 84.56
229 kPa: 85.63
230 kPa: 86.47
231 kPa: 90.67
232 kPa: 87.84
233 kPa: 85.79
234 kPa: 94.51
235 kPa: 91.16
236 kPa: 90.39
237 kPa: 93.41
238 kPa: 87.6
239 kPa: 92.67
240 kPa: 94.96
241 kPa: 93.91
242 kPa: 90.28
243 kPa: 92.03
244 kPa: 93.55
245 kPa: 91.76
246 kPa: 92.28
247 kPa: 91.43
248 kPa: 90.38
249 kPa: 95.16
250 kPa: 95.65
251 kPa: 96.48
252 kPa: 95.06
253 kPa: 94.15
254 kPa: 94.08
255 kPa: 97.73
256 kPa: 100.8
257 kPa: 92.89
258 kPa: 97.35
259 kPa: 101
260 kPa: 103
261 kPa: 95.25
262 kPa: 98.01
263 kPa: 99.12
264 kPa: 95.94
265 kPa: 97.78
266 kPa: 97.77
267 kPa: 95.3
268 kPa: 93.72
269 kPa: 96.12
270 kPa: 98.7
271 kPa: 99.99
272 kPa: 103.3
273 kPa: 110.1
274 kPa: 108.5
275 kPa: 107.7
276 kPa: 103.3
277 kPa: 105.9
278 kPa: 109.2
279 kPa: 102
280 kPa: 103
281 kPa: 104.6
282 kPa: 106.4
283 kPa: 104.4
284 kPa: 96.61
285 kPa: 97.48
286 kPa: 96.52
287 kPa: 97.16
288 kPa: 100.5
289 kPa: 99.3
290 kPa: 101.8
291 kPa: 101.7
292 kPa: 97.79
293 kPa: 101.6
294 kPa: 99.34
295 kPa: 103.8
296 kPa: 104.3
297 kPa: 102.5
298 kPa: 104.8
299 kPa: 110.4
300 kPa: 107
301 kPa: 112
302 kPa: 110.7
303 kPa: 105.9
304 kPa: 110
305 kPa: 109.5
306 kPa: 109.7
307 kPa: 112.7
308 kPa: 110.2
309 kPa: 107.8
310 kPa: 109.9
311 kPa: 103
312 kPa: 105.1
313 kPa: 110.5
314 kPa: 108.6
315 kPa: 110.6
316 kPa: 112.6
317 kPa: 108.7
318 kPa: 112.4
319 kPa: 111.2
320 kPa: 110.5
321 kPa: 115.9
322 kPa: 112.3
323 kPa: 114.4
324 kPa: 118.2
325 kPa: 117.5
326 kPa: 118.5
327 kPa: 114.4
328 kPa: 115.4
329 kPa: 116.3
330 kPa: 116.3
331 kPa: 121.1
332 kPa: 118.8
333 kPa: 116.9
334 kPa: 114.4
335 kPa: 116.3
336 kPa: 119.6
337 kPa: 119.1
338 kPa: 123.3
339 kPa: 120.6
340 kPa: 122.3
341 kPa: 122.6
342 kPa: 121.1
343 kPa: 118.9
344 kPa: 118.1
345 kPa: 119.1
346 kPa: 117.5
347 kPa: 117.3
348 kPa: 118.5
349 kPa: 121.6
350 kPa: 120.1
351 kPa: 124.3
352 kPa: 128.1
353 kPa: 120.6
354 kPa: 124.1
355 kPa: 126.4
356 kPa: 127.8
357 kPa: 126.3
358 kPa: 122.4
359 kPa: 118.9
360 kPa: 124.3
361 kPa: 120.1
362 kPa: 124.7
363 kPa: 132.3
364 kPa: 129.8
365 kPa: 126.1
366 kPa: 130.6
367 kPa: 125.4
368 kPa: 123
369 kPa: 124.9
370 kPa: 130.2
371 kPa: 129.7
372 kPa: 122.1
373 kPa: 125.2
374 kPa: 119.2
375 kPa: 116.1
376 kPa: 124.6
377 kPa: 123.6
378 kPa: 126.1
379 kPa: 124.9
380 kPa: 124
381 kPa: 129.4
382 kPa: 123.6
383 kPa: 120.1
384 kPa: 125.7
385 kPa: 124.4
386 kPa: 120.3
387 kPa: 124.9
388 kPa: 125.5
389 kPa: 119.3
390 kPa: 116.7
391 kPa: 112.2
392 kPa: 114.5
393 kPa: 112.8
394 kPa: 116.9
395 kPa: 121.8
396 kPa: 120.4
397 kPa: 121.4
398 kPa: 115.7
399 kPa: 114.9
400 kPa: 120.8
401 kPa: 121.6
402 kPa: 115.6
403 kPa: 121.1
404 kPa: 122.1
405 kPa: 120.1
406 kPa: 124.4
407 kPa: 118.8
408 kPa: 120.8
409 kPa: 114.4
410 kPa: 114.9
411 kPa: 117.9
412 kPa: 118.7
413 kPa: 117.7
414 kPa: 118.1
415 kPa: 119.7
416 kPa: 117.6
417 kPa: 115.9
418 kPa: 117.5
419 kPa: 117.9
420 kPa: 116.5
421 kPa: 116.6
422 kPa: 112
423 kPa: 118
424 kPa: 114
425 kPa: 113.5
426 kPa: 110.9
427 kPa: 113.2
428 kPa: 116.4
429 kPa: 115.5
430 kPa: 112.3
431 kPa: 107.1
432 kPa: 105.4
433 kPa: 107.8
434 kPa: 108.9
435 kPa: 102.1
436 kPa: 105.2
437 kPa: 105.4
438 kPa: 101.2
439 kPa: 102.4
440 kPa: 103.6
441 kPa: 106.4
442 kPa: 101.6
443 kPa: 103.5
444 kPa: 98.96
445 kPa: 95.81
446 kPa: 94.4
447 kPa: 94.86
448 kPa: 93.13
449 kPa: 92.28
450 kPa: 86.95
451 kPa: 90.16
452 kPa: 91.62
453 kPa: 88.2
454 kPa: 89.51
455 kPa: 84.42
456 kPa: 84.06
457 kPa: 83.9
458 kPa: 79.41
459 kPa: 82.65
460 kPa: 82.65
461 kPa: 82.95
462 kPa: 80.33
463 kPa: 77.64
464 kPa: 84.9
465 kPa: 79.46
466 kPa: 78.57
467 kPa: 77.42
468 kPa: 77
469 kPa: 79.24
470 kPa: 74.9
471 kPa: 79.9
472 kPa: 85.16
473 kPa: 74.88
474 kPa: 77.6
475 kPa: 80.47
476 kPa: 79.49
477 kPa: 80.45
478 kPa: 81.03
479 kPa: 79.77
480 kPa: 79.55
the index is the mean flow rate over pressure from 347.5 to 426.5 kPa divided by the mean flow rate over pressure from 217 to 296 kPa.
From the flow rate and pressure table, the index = 1.27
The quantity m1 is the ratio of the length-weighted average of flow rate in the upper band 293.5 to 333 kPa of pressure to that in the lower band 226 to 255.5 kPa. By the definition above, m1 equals 1.2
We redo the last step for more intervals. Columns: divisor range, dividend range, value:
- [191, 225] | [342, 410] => 1.40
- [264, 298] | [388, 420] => 1.17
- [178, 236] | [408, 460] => 1.21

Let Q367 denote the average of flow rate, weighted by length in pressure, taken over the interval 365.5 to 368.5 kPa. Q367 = 126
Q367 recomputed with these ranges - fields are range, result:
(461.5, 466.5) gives 80.2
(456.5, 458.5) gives 81.7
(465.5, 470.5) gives 77.4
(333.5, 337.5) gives 117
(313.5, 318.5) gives 111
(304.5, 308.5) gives 111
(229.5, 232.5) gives 88.3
